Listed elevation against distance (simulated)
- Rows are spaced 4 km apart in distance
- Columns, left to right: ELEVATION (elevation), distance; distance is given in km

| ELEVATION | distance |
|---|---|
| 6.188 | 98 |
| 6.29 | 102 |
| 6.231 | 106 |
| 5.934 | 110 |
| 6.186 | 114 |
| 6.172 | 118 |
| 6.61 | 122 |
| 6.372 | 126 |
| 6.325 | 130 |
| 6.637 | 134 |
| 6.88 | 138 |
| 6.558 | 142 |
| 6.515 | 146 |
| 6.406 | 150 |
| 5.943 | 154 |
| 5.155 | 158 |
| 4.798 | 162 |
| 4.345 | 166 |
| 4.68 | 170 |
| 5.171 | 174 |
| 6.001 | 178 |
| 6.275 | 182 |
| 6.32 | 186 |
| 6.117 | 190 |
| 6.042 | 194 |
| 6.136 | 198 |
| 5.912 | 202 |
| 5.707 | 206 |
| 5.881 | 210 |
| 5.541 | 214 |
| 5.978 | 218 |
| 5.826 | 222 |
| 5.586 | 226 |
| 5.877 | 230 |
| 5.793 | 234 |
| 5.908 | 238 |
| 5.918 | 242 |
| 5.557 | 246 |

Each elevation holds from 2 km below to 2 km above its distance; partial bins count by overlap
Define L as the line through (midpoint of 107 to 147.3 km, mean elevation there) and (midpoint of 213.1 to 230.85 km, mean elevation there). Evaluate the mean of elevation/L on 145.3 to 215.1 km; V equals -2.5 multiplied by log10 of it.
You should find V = 0.06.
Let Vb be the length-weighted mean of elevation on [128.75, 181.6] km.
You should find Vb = 5.81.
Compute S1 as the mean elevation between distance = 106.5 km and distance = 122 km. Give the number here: 6.18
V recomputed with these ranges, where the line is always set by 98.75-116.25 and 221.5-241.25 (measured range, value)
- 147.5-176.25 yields 0.148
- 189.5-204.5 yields -0.024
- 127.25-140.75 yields -0.088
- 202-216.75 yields 0.022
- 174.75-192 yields -0.029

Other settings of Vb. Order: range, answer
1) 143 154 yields 6.38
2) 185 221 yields 5.95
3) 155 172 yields 4.82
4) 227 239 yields 5.83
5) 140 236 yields 5.77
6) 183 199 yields 6.16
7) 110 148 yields 6.44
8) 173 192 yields 6.02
